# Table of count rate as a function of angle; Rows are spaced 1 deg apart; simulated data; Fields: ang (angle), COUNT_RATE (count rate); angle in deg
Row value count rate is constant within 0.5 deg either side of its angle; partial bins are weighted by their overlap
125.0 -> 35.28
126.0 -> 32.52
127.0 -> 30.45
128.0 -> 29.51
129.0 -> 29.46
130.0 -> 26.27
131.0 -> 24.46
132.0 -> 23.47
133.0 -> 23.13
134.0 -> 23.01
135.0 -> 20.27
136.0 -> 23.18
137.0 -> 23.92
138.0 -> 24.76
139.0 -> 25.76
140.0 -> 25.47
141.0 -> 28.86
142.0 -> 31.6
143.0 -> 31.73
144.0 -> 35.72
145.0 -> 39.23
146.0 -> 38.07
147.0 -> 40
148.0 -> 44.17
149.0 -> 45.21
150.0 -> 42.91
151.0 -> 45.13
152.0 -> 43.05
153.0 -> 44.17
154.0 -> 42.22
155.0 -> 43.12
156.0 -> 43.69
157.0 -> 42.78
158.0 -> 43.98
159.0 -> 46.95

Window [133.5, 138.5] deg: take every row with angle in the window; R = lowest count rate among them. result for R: 20.27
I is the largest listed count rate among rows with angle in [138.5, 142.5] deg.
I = 31.6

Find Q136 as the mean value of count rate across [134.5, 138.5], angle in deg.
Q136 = 23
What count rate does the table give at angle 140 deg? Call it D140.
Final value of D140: 25.47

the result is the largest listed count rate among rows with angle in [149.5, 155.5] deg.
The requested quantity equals 45.13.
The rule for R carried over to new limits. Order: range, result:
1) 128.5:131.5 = 24.46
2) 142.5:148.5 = 31.73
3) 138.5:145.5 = 25.47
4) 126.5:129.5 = 29.46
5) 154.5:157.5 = 42.78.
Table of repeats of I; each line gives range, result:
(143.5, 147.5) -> 40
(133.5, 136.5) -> 23.18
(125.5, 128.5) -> 32.52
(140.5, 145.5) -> 39.23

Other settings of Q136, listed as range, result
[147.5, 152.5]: 44.1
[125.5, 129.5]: 30.5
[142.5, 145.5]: 35.6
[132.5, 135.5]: 22.1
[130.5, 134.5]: 23.5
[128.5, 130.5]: 27.9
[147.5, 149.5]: 44.7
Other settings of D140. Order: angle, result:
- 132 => 23.47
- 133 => 23.13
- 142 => 31.6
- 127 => 30.45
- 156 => 43.69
